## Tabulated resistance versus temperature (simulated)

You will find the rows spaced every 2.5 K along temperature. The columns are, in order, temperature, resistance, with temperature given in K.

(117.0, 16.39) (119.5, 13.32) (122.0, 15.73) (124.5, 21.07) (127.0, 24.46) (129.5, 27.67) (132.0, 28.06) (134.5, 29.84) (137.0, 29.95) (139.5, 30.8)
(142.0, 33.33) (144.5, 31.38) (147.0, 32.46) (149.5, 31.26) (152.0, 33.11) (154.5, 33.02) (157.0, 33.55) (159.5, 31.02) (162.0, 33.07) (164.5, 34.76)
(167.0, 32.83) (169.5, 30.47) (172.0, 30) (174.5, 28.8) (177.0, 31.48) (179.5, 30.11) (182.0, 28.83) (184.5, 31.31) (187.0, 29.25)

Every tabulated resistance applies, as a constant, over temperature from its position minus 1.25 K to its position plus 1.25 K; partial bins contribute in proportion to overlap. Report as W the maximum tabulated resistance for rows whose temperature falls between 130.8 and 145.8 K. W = 33.33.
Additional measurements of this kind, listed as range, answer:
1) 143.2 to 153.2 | 33.11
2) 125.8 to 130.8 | 27.67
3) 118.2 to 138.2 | 29.95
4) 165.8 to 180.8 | 32.83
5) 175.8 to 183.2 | 31.48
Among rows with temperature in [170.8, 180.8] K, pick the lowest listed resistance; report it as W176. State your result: 28.8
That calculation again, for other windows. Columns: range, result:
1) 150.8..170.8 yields 30.47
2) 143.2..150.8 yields 31.26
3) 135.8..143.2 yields 29.95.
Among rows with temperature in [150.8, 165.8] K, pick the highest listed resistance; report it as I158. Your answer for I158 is 34.76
